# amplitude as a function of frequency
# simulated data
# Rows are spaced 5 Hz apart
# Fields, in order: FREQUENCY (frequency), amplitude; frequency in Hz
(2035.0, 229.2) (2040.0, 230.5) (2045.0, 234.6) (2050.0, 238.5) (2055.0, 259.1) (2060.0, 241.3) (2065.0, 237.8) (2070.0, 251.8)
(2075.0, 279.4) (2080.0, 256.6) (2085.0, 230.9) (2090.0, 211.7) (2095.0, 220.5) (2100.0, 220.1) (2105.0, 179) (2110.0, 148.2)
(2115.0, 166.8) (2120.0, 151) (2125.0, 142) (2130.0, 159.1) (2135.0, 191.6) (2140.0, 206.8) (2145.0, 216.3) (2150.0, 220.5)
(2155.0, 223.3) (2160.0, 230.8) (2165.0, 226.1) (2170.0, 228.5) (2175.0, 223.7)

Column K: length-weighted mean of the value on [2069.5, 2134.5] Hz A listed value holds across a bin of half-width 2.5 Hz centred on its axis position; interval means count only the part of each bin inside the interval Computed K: 199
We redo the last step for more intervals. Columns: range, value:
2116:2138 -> 162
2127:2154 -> 199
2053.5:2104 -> 239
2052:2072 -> 247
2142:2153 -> 218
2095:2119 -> 181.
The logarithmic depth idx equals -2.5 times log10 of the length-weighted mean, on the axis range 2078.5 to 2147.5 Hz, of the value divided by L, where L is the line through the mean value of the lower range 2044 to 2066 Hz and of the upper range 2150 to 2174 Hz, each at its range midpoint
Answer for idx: 0.22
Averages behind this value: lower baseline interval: 243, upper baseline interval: 226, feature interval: 192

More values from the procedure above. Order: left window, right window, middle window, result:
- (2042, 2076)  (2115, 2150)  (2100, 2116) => 0.17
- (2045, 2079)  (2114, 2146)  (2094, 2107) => 0.01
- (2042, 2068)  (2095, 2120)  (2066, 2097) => -0.15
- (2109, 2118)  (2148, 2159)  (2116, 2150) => 0.06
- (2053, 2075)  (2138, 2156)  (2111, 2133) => 0.41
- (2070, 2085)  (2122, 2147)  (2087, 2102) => 0.09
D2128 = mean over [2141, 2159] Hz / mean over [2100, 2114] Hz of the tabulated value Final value 1.26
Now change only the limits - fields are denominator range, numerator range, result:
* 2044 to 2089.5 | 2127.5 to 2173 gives 0.86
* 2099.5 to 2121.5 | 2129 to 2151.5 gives 1.18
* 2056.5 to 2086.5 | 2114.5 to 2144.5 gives 0.69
